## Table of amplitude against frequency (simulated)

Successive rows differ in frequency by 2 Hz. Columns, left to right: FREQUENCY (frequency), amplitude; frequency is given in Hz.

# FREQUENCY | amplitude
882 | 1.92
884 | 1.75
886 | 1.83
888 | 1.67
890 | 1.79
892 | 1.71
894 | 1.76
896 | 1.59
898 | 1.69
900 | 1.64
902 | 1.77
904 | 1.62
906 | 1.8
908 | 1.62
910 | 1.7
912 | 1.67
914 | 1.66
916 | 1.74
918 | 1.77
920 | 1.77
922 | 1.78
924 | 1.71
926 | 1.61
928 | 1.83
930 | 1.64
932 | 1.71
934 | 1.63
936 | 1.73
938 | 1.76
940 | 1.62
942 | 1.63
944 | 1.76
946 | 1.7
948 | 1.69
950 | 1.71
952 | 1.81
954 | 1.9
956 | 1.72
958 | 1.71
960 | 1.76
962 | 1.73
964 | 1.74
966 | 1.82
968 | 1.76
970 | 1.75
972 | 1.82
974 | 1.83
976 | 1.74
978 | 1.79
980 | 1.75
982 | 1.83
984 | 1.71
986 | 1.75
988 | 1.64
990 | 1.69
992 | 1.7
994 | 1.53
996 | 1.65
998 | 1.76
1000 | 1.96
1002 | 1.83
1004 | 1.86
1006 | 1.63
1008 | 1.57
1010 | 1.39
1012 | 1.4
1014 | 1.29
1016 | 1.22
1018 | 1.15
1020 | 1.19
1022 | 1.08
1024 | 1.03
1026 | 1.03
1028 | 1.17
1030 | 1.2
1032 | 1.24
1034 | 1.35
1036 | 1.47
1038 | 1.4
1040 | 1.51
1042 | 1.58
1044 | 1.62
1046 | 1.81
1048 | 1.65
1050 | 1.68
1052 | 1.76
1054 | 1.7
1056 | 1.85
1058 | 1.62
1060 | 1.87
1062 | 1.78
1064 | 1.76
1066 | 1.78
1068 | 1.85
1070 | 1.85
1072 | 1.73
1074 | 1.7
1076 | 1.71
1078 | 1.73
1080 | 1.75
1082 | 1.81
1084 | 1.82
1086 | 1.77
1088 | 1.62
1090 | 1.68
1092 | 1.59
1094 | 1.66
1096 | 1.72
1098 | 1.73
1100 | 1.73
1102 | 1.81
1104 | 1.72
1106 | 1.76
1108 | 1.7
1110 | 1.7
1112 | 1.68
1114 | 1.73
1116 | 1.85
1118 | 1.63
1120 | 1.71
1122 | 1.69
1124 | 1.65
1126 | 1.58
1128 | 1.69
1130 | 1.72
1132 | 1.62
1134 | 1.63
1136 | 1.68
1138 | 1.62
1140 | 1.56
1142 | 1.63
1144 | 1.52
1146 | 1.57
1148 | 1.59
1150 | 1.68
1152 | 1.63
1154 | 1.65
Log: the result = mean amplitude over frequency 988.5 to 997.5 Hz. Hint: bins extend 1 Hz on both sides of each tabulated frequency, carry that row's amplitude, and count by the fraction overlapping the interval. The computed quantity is 1.65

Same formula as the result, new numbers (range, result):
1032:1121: 1.7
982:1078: 1.57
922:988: 1.74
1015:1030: 1.13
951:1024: 1.64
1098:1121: 1.73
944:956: 1.76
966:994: 1.75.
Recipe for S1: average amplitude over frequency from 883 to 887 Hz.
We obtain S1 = 1.79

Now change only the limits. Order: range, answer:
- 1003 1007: 1.75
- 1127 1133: 1.68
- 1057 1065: 1.76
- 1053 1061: 1.76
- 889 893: 1.75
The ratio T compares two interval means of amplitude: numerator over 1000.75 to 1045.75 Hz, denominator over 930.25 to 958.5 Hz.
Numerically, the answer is 0.8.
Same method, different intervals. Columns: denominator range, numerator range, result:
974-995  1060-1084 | 1.03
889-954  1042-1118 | 1.01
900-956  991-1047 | 0.85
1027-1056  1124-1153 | 1.07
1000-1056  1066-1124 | 1.19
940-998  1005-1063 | 0.84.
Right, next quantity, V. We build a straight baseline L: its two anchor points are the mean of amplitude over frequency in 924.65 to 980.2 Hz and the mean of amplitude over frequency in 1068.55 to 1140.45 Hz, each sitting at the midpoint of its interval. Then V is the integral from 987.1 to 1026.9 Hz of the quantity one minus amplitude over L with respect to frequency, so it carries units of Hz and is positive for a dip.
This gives 5.7 Hz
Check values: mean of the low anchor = 1.74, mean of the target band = 1.48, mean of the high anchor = 1.71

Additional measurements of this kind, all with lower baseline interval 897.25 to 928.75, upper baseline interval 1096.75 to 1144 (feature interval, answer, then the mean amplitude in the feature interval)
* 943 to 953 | -0.2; 1.73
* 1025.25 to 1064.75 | 3.2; 1.55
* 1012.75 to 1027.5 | 4.8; 1.15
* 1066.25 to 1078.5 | -0.5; 1.76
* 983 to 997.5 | 0.3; 1.67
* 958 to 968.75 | -0.3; 1.76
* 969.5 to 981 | -0.5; 1.78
